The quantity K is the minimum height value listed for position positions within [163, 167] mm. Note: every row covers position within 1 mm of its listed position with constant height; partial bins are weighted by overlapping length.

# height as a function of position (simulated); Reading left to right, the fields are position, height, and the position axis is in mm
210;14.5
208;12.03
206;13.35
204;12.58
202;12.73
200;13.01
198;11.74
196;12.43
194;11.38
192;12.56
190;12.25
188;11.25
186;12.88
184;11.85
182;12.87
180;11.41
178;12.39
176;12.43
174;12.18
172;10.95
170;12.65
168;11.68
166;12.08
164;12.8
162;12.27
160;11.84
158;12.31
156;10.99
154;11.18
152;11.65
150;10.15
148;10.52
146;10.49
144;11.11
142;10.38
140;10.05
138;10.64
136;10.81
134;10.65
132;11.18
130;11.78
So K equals 12.08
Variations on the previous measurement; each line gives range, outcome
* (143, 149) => 10.49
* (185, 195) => 11.25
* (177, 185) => 11.41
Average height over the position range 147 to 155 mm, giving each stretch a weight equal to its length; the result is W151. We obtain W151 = 10.9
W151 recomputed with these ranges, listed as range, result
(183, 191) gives 12.1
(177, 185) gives 12.1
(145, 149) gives 10.5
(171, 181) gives 11.9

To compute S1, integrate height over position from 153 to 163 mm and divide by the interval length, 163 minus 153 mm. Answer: 11.7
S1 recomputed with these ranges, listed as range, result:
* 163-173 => 12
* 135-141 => 10.5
